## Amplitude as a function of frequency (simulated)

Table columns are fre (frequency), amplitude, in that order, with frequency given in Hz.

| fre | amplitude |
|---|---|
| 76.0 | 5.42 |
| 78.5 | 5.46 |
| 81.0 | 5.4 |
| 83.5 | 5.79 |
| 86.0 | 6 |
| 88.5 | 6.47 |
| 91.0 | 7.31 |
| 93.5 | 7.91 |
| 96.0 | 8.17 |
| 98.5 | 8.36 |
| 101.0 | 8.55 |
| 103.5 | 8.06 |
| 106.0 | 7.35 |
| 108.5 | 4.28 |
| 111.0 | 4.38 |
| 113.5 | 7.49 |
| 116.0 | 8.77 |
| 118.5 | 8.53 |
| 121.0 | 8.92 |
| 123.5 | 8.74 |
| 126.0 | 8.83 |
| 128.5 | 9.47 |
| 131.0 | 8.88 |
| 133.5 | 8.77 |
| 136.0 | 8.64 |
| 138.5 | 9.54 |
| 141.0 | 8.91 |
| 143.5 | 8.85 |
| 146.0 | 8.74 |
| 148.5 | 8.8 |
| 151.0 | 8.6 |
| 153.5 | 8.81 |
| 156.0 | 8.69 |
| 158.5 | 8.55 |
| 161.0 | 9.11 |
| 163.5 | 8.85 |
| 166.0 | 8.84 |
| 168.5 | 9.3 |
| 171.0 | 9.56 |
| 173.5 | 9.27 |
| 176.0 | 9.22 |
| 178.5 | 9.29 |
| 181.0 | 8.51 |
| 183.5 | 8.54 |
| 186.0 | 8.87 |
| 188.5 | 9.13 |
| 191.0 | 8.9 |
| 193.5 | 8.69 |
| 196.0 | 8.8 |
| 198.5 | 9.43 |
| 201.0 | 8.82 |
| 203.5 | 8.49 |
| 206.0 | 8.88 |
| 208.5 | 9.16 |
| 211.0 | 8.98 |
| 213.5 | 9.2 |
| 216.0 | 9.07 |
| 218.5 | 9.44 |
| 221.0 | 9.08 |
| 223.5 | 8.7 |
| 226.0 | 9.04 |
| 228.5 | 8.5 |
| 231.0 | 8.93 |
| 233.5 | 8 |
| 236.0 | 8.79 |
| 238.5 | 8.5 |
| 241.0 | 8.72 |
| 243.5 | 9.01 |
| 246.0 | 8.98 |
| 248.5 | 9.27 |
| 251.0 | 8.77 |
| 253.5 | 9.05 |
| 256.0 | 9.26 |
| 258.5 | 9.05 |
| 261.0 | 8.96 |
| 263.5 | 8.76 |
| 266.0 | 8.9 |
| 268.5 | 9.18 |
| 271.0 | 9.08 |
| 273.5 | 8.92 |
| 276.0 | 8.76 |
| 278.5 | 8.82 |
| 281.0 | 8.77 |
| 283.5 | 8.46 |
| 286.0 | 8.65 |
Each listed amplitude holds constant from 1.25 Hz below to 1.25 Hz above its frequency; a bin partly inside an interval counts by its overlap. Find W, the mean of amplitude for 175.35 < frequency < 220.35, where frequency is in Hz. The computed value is 8.97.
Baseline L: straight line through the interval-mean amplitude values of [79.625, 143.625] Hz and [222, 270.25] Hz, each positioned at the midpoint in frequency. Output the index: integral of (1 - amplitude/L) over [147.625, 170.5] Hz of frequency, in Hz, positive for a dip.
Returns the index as -2.0 Hz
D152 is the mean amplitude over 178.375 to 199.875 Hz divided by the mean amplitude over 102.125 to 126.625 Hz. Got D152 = 1.18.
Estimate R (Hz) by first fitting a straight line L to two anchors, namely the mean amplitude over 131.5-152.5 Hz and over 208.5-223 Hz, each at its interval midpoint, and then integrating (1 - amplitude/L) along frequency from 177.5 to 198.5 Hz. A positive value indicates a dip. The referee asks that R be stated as 0.37 Hz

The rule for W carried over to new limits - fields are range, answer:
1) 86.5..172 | 8.3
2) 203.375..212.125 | 8.93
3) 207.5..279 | 8.93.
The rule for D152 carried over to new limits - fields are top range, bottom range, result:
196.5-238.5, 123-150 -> 1.00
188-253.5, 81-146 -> 1.13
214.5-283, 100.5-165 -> 1.07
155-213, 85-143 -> 1.13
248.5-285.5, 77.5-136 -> 1.19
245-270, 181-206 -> 1.02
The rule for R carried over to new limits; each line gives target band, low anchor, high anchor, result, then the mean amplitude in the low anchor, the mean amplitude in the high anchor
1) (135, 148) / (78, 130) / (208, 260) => -1.84 Hz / 7.38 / 8.93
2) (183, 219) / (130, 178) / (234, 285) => -0.15 Hz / 8.95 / 8.89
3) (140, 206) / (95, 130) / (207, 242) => -3.99 Hz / 7.86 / 8.87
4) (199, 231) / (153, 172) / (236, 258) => -0.03 Hz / 8.96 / 8.94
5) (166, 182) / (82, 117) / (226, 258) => -2.41 Hz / 7.04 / 8.83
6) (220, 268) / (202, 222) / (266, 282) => 0.62 Hz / 9.03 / 8.92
